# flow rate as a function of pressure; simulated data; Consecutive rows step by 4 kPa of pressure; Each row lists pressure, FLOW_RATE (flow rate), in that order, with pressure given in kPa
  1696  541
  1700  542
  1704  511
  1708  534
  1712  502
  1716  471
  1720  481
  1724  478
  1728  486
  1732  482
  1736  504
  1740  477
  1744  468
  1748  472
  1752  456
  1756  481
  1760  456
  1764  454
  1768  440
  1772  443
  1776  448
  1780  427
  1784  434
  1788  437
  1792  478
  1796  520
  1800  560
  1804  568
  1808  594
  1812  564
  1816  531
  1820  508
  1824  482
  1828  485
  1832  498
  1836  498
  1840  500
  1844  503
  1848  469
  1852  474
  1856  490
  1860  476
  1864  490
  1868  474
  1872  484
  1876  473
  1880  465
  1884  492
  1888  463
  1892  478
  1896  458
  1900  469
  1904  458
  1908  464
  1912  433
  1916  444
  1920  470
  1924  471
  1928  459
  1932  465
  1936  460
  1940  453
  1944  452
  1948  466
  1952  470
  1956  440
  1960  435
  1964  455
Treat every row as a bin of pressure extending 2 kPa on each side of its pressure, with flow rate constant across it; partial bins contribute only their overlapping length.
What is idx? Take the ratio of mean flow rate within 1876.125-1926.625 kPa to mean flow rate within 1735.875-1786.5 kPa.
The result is 1.0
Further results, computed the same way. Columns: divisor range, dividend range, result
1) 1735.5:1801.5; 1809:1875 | 1.06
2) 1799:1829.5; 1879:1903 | 0.88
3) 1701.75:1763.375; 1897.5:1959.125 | 0.95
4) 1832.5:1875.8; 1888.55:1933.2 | 0.95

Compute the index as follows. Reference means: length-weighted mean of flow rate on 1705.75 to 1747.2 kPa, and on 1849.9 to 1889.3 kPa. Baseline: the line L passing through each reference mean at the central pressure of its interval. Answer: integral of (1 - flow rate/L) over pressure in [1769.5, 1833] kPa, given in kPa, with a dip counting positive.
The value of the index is -2.0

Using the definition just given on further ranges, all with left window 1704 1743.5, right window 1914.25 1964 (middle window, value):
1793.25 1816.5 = -3.8 kPa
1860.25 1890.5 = -0.7 kPa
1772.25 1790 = 1.6 kPa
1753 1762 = 0.3 kPa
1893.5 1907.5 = 0.0 kPa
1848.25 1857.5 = -0.2 kPa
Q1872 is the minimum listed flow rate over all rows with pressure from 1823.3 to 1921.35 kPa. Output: 433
